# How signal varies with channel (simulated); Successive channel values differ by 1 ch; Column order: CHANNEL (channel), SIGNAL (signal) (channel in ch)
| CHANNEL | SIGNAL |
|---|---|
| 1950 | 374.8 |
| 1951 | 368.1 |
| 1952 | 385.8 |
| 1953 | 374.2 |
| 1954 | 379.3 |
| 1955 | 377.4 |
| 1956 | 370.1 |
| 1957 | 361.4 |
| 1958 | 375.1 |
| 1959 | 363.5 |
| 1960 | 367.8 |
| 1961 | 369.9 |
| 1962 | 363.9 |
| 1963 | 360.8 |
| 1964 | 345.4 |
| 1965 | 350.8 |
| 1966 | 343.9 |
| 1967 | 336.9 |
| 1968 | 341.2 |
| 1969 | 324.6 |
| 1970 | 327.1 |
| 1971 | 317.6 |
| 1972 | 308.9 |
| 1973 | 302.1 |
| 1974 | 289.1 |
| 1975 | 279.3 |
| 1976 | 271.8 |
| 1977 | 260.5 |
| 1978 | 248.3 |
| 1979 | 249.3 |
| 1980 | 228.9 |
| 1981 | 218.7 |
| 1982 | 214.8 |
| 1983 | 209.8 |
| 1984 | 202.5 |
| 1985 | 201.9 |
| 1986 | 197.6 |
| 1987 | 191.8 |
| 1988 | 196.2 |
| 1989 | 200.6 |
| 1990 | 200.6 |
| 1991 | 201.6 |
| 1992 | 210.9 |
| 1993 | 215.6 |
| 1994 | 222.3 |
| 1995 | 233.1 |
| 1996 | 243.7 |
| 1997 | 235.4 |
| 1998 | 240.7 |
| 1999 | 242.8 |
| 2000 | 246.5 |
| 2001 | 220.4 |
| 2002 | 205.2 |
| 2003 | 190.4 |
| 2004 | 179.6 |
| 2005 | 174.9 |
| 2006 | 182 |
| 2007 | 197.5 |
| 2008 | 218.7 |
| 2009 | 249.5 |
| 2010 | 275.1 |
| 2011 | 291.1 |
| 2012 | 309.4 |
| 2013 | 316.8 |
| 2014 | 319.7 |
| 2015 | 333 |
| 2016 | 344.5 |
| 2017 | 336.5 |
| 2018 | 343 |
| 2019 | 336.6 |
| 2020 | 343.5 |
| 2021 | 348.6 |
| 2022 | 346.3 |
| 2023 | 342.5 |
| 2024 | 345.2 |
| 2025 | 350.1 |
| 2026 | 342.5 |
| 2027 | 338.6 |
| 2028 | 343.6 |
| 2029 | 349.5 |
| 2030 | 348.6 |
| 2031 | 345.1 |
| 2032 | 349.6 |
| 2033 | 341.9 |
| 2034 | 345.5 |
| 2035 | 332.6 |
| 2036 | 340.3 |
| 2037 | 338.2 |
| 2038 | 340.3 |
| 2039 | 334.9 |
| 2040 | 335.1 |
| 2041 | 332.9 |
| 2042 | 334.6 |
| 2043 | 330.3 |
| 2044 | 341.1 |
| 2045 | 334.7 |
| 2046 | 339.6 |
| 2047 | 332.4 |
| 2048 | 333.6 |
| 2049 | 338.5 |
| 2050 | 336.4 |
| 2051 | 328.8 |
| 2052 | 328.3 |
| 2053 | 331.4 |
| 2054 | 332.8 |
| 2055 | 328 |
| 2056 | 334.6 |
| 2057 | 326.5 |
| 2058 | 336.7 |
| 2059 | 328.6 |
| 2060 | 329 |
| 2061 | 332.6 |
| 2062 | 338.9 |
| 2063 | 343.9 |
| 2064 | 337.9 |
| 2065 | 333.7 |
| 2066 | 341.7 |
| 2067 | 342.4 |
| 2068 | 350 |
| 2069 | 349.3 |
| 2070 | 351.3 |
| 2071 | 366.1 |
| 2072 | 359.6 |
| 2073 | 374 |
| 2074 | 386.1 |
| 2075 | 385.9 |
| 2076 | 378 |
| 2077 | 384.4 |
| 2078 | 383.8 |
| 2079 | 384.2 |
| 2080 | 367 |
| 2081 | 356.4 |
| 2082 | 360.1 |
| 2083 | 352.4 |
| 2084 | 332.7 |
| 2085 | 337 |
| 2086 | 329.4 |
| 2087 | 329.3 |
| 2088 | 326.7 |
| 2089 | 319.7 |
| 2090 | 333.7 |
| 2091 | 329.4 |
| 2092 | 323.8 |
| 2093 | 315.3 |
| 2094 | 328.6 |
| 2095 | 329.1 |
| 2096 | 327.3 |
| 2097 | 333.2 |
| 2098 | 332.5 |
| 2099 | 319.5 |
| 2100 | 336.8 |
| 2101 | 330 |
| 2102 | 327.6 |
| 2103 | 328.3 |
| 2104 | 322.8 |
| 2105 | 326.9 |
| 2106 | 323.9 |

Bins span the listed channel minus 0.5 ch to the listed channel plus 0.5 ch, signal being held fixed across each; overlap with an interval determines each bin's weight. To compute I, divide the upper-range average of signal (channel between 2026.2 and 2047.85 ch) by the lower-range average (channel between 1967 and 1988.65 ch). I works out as 1.3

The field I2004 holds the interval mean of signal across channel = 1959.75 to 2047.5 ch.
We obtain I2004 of 289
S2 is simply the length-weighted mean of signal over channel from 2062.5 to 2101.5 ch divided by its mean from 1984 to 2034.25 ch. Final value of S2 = 1.3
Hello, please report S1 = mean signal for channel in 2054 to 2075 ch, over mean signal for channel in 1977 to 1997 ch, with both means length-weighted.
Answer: 1.6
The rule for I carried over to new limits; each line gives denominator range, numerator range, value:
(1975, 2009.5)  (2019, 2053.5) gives 1.55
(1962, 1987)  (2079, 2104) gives 1.19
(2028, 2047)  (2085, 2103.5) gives 0.97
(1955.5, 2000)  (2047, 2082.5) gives 1.27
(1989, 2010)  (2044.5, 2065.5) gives 1.54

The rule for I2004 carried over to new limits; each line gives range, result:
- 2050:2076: 344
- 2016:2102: 342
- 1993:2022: 264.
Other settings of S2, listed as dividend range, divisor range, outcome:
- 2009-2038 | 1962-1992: 1.25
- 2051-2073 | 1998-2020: 1.29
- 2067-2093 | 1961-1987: 1.24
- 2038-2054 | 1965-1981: 1.13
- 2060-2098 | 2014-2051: 1.02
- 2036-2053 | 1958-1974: 0.98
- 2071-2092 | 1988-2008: 1.67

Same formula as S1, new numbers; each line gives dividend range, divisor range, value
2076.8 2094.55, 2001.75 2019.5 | 1.28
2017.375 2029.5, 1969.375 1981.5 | 1.25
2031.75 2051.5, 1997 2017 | 1.34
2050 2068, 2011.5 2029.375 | 0.99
